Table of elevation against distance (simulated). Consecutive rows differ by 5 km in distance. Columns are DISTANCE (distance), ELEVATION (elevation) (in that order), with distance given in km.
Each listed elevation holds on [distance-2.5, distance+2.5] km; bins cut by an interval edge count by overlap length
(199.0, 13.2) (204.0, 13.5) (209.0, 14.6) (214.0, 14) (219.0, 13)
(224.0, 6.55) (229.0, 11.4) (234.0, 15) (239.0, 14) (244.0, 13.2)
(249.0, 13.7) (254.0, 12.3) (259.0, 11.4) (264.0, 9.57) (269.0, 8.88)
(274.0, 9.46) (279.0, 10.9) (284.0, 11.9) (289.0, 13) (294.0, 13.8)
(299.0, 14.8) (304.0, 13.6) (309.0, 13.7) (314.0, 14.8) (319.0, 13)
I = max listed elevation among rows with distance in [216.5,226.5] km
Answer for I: 13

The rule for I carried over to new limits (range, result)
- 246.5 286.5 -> 13.7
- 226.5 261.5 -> 15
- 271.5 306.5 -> 14.8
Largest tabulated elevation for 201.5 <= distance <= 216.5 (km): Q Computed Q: 14.6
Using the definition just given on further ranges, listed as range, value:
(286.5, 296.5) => 13.8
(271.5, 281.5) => 10.9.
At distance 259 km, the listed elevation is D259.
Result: 11.4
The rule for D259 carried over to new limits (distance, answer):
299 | 14.8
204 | 13.5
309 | 13.7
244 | 13.2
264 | 9.57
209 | 14.6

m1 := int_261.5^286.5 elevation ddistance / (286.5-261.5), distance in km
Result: 10.1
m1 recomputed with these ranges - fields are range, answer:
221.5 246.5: 12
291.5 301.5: 14.3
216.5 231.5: 10.3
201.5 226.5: 12.3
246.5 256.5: 13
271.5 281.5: 10.2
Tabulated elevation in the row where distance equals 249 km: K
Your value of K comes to 13.7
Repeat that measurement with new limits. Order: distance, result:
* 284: 11.9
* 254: 12.3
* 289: 13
